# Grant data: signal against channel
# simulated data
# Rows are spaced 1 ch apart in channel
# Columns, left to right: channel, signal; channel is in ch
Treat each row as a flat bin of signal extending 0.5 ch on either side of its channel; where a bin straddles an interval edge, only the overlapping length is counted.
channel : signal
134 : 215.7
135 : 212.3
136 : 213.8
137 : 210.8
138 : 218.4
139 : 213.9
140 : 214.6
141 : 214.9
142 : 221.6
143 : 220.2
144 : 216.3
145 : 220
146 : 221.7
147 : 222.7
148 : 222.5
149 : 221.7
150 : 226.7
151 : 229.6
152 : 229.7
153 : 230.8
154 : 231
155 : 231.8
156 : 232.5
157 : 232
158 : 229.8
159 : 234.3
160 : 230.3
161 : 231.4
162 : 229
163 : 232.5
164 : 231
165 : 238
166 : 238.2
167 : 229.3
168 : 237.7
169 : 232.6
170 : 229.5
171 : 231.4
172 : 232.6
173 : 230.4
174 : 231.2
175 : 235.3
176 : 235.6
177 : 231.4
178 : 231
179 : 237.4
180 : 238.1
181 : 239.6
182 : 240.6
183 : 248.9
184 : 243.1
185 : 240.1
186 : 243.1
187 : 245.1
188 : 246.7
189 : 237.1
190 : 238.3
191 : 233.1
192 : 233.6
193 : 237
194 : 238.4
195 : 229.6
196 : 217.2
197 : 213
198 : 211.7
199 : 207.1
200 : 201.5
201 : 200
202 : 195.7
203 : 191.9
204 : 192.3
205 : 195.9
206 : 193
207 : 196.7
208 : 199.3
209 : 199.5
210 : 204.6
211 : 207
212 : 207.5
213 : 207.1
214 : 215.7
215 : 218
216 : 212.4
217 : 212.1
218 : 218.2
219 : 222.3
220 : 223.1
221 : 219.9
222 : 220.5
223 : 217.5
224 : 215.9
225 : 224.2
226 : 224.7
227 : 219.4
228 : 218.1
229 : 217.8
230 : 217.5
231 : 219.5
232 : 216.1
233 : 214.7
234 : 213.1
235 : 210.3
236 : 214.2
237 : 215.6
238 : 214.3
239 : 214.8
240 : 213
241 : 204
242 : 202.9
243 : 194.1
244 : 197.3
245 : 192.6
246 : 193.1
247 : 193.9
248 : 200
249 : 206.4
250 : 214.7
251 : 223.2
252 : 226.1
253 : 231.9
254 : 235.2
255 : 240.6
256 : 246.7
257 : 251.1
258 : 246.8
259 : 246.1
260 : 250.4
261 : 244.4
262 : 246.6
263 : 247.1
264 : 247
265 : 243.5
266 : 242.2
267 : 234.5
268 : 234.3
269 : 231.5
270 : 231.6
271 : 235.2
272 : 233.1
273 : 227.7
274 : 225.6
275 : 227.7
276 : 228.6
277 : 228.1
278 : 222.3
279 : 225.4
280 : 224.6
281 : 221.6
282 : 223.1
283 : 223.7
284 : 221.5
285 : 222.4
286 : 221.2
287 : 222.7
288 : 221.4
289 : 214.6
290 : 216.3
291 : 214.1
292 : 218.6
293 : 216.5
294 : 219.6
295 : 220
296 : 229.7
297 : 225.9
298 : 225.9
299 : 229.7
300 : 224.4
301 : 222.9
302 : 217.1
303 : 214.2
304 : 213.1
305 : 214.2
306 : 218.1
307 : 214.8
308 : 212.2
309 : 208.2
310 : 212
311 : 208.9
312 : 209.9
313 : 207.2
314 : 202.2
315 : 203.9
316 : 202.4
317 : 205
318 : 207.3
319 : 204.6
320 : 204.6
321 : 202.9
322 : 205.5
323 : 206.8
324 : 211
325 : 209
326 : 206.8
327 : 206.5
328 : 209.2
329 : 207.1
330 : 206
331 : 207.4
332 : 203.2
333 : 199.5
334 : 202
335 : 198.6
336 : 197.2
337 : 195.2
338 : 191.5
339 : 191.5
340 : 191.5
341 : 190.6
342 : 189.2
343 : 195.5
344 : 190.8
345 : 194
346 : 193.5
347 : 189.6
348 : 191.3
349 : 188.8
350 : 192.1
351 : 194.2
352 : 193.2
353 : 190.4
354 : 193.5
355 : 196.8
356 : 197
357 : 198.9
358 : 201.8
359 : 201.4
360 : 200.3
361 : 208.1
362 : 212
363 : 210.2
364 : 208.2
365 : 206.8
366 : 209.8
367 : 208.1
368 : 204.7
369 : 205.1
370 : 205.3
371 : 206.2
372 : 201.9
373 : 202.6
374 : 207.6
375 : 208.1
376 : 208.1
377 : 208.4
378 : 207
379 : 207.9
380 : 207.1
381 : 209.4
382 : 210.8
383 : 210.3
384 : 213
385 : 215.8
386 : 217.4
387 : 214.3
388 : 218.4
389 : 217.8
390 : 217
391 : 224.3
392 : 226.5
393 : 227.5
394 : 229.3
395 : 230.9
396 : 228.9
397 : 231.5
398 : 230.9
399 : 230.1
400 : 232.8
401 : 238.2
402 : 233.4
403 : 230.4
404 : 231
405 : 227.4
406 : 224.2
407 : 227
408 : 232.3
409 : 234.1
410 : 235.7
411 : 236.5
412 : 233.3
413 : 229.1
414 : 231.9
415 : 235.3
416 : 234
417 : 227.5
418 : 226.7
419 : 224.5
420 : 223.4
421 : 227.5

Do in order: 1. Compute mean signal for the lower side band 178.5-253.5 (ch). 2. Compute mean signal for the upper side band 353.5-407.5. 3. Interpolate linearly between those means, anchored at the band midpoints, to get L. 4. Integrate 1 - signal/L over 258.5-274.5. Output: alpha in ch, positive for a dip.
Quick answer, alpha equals -1.7 ch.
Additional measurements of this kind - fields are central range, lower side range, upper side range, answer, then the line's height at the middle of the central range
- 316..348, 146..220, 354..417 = 2.8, 219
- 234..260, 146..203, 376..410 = 1.1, 228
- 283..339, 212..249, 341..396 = -0.8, 209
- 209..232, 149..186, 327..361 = 0.7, 223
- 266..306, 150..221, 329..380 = -2.6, 210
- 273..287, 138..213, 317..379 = -0.9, 211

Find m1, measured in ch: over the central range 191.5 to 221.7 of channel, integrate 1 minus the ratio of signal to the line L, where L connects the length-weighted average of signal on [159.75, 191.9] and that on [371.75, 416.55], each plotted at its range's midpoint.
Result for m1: 3.0 ch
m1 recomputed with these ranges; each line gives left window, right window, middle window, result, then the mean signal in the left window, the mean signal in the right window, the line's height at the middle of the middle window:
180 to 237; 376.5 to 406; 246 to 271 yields -1.6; 219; 222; 220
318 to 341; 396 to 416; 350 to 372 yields 1.3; 202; 232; 215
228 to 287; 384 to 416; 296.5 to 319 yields 1.2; 224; 228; 225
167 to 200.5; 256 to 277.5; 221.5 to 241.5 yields 1.7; 233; 238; 236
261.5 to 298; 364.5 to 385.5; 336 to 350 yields 1.5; 227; 208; 214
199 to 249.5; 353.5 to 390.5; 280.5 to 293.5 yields -0.7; 209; 207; 208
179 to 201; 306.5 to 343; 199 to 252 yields 3.6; 232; 204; 224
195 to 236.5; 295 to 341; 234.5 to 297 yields -4.2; 211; 209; 210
